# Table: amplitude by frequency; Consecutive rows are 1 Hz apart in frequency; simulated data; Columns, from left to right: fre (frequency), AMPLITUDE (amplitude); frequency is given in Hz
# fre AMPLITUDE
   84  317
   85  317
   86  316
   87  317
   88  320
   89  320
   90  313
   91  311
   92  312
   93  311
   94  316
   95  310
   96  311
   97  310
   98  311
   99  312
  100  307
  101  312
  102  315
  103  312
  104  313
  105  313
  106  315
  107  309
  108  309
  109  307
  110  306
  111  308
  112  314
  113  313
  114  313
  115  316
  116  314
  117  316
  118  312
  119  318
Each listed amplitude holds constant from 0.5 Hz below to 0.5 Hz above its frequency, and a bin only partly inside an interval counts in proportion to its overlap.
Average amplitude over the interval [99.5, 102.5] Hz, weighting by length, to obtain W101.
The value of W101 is 311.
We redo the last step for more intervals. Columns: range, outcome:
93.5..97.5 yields 312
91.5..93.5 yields 312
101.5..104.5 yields 313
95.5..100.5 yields 310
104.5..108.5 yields 312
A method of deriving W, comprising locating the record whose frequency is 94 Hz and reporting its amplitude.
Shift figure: 316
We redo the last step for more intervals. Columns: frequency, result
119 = 318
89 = 320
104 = 313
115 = 316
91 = 311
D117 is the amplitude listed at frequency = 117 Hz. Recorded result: 316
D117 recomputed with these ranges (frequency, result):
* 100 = 307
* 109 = 307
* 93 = 311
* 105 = 313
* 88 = 320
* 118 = 312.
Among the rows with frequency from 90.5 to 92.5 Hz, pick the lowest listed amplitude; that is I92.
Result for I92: 311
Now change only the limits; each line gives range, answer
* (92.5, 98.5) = 310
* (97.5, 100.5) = 307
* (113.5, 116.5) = 313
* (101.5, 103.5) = 312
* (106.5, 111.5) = 306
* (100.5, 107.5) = 309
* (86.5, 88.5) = 317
